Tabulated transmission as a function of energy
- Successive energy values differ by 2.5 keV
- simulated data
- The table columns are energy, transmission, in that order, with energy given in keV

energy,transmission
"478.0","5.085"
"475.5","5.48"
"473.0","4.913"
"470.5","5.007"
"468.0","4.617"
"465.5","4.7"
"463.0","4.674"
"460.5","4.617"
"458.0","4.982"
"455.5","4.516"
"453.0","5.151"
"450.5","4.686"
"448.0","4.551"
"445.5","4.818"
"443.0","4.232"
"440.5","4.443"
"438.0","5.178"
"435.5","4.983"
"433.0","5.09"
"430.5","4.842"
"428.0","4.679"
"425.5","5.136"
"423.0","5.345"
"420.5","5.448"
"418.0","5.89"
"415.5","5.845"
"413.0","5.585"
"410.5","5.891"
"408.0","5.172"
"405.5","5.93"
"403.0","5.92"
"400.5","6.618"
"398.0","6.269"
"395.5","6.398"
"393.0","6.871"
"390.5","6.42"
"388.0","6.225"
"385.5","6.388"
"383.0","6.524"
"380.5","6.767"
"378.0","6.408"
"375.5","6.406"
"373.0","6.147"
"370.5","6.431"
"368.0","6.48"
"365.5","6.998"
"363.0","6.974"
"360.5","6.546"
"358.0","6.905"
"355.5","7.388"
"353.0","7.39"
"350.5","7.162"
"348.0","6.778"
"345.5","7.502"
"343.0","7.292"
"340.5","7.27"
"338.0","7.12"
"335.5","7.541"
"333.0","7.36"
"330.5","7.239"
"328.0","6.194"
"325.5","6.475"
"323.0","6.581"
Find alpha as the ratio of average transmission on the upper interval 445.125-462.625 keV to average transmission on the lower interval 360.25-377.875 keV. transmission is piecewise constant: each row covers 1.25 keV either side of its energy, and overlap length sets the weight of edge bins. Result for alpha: 0.72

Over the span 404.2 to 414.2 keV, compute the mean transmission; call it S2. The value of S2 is 5.65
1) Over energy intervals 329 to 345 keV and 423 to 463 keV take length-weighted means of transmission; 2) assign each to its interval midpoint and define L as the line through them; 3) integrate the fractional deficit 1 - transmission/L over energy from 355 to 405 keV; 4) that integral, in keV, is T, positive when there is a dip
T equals -2.0 keV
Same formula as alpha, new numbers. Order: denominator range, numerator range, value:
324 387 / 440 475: 0.69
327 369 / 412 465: 0.70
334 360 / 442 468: 0.65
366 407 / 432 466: 0.74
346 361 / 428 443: 0.68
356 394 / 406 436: 0.81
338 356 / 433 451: 0.65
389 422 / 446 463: 0.79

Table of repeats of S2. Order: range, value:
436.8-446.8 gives 4.66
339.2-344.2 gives 7.28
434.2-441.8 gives 4.87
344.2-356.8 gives 7.24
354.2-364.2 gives 6.96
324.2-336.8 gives 6.96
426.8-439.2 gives 4.95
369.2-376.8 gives 6.33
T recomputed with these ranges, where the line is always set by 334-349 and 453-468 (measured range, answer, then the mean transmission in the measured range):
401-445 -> 1.99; 5.29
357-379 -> 0.36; 6.59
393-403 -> -0.60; 6.42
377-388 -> -0.18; 6.49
